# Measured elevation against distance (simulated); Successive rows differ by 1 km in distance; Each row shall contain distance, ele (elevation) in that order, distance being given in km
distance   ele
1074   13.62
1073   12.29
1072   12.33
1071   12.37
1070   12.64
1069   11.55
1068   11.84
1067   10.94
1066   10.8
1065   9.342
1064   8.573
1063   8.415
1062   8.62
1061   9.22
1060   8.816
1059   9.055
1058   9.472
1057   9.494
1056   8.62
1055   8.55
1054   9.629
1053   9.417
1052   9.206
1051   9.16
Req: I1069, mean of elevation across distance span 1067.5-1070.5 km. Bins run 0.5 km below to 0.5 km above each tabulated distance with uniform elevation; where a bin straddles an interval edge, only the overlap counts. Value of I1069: 12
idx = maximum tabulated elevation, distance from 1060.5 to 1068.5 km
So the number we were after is 11.84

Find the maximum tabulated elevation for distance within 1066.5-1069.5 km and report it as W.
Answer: 11.84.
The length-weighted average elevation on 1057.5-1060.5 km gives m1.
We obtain 9.11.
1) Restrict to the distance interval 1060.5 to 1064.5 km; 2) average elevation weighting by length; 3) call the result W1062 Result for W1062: 8.71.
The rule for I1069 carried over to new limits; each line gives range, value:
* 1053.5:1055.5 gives 9.09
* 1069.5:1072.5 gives 12.4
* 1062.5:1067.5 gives 9.61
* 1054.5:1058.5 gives 9.03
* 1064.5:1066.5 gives 10.1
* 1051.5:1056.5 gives 9.08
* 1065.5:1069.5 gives 11.3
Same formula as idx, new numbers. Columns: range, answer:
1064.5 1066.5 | 10.8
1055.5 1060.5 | 9.494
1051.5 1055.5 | 9.629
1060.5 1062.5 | 9.22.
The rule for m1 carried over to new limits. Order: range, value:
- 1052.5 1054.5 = 9.52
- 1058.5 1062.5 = 8.93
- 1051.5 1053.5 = 9.31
